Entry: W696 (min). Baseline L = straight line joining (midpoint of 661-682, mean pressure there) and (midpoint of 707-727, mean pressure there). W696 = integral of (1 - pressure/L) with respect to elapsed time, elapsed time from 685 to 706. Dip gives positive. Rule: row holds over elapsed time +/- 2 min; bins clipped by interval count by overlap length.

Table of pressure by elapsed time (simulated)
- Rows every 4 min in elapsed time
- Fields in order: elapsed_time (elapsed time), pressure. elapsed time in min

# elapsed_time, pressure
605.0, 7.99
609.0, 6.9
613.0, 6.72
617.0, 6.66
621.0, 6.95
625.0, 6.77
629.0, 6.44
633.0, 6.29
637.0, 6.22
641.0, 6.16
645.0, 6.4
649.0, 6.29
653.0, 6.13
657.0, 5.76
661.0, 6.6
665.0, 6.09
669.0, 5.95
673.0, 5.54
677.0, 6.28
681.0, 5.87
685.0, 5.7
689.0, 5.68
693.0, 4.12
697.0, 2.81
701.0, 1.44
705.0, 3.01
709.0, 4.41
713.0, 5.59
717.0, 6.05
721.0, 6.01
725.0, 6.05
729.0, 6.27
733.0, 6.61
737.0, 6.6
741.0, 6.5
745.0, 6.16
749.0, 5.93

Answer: 7.85 min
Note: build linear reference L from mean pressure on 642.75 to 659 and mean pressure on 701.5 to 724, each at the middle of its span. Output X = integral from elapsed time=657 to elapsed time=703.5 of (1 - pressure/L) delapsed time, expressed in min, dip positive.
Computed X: 3.9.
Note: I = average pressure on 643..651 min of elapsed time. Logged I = 6.35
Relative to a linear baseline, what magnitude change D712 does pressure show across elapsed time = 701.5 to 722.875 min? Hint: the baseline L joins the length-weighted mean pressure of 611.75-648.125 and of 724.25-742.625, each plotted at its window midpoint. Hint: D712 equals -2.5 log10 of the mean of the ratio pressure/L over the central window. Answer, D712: 0.33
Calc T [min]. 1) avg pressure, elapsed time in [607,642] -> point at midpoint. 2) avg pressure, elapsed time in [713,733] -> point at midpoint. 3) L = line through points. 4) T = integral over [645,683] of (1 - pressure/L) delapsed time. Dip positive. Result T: 1.9 min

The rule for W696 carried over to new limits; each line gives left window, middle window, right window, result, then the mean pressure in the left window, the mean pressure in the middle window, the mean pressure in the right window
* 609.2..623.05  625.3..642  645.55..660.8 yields 0.4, 6.79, 6.33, 6.16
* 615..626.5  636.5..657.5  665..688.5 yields 0.6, 6.79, 6.18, 5.87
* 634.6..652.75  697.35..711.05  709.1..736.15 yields 7.0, 6.25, 2.95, 6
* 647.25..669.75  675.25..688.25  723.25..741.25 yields 0.6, 6.15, 5.92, 6.4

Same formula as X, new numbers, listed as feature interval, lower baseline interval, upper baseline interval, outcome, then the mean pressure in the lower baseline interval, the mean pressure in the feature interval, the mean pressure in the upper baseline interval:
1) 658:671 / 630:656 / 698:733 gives -0.7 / 6.24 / 6.18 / 4.9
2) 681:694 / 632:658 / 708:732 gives 1.4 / 6.19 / 5.36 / 5.82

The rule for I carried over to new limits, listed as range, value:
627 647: 6.3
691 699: 3.46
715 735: 6.2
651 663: 6.16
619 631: 6.72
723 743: 6.41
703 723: 5.01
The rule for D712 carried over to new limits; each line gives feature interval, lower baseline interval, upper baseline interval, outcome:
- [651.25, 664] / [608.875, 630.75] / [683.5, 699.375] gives -0.117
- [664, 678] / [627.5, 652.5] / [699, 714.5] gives -0.184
